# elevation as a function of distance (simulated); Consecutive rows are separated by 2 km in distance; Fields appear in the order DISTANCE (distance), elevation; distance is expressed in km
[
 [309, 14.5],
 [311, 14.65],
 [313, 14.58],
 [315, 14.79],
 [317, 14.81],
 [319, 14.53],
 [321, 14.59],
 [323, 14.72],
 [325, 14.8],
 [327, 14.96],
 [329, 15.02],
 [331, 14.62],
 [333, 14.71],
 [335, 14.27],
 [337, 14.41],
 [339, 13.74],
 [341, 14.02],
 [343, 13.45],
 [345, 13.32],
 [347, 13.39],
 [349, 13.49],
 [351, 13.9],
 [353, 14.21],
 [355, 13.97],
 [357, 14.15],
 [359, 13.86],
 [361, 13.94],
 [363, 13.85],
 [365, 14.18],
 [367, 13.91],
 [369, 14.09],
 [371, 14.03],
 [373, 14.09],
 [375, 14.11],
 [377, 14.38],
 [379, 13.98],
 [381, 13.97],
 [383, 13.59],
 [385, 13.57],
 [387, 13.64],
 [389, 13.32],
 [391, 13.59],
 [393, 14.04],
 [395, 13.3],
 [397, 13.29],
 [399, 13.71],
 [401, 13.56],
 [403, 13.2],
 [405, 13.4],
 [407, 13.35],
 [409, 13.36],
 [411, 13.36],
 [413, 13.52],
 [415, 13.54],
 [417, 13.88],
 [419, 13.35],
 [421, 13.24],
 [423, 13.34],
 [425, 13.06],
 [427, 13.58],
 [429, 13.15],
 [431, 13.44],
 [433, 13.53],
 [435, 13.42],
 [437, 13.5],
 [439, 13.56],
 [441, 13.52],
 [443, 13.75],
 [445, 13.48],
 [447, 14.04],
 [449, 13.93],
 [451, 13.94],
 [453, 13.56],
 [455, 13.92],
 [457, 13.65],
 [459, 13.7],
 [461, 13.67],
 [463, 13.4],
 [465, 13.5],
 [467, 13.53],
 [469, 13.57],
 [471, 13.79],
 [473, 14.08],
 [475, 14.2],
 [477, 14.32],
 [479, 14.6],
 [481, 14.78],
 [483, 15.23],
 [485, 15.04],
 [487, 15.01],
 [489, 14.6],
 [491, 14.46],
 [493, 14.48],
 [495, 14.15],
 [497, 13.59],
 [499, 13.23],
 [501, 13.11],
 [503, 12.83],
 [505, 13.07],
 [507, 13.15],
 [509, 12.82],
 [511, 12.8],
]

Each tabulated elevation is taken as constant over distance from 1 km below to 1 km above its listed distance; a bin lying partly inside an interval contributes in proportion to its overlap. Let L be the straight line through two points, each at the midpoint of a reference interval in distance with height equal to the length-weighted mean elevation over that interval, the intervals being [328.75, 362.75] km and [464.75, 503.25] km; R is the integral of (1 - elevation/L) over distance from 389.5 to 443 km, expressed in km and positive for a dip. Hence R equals 2.3 km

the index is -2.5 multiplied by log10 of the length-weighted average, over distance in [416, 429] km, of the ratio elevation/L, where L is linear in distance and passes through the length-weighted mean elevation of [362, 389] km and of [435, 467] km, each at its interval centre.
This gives 0.03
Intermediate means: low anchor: 13.9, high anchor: 13.7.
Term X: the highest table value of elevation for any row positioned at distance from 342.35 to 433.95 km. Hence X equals 14.38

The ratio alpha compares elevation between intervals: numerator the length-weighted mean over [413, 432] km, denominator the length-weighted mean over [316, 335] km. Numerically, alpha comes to 0.9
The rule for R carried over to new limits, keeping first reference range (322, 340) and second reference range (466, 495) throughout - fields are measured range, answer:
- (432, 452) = 1.08 km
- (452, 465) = 0.71 km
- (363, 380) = 0.53 km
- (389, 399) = 0.66 km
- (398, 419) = 1.46 km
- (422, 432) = 0.80 km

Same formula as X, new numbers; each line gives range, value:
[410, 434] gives 13.88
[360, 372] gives 14.18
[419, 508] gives 15.23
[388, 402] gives 14.04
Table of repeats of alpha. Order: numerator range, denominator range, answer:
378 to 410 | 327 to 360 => 0.96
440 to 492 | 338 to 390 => 1.01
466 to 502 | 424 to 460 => 1.05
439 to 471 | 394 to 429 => 1.02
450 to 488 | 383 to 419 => 1.04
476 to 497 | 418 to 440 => 1.09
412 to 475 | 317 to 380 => 0.96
